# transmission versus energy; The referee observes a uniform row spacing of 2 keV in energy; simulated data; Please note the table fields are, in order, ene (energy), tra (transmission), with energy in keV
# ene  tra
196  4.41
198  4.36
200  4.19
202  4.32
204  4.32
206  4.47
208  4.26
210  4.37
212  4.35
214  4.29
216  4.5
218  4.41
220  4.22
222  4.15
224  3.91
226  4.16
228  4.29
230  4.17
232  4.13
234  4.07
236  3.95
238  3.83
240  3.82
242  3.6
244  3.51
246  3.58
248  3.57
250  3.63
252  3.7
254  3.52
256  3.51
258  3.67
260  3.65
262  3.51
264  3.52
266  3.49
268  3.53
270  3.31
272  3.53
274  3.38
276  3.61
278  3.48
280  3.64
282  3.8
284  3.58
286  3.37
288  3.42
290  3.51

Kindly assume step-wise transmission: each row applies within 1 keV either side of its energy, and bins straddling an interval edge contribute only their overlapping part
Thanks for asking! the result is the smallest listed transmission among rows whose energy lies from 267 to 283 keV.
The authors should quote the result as 3.31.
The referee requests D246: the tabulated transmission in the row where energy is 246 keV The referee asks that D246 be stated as 3.58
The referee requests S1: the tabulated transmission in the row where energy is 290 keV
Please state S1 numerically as 3.51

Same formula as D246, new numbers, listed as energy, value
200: 4.19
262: 3.51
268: 3.53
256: 3.51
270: 3.31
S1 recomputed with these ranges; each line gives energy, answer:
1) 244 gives 3.51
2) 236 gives 3.95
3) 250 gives 3.63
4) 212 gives 4.35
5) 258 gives 3.67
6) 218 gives 4.41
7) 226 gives 4.16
